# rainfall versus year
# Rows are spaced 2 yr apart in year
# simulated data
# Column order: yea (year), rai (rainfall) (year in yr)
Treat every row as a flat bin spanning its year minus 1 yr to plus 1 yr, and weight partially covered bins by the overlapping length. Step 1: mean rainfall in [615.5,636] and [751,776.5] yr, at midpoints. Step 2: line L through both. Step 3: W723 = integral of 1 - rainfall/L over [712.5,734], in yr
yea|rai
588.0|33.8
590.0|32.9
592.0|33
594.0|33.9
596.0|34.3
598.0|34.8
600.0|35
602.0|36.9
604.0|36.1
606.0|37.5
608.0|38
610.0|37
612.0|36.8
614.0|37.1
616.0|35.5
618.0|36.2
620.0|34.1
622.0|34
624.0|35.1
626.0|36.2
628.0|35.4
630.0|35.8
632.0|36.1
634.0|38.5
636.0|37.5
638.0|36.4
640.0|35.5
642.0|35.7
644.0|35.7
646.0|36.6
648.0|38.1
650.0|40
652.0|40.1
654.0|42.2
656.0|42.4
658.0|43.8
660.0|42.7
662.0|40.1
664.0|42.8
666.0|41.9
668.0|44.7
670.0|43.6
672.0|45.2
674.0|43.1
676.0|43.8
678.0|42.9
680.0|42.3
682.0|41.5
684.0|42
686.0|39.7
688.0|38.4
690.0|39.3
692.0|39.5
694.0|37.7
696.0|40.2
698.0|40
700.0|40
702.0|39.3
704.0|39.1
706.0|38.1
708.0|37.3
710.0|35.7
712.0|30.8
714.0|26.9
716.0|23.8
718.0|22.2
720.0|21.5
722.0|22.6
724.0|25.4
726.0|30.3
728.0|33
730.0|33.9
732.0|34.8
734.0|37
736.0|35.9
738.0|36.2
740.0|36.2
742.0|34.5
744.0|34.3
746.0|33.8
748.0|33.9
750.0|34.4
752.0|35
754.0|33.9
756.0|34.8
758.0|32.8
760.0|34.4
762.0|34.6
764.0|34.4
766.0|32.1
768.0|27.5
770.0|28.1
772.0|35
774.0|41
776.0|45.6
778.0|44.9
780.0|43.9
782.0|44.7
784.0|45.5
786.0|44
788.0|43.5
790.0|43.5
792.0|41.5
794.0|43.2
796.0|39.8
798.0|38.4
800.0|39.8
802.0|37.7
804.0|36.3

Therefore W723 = 4.2 yr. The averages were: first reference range 35.8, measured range 28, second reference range 34.3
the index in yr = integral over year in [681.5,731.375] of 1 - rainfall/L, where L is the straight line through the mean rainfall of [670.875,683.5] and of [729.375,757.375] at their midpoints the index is 6.8 yr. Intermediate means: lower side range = 43.1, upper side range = 34.9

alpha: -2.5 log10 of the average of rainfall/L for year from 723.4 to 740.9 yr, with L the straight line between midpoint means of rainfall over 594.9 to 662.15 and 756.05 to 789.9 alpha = 0.127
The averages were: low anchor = 37.2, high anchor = 38.3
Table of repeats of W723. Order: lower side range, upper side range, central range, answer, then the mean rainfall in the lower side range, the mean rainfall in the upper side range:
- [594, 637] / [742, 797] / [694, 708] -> -0.8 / 36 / 37.7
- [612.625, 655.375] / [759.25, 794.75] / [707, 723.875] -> 4.7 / 36.8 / 39.3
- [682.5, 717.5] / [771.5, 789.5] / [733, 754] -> 2.7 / 36.8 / 43.4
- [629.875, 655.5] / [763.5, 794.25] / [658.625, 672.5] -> -1.8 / 37.7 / 39.9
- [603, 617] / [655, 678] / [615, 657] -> 2.9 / 36.9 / 43.1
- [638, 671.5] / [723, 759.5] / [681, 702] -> -1.2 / 40.3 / 33.9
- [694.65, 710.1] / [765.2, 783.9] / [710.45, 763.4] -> 9.3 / 38.9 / 38.5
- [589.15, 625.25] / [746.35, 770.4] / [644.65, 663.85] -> -3.3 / 35.5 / 33.1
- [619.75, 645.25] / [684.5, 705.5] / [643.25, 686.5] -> -4.5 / 35.9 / 39.4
